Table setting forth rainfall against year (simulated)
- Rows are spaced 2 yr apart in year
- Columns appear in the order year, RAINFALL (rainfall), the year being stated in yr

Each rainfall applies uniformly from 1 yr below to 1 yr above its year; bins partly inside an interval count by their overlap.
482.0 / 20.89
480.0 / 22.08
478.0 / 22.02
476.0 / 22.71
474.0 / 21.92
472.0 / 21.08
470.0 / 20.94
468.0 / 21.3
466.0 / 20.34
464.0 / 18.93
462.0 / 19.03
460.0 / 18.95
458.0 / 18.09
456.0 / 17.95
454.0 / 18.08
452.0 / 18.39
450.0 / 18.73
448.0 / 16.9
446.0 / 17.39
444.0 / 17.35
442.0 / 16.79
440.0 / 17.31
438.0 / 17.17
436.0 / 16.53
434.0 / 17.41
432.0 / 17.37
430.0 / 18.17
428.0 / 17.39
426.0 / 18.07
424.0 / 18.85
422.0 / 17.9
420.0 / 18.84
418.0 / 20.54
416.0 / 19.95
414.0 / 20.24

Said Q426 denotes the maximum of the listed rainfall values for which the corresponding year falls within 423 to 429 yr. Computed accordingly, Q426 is 18.85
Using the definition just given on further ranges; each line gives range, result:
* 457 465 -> 19.03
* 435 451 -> 18.73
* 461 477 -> 22.71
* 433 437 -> 17.41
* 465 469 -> 21.3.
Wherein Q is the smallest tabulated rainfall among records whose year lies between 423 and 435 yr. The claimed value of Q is 17.37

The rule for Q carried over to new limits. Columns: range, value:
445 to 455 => 16.9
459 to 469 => 18.93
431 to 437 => 16.53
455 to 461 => 17.95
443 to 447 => 17.35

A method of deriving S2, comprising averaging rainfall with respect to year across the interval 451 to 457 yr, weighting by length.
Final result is 18.1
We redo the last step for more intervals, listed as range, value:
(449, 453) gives 18.6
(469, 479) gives 21.7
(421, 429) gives 18.1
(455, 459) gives 18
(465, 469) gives 20.8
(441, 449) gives 17.1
